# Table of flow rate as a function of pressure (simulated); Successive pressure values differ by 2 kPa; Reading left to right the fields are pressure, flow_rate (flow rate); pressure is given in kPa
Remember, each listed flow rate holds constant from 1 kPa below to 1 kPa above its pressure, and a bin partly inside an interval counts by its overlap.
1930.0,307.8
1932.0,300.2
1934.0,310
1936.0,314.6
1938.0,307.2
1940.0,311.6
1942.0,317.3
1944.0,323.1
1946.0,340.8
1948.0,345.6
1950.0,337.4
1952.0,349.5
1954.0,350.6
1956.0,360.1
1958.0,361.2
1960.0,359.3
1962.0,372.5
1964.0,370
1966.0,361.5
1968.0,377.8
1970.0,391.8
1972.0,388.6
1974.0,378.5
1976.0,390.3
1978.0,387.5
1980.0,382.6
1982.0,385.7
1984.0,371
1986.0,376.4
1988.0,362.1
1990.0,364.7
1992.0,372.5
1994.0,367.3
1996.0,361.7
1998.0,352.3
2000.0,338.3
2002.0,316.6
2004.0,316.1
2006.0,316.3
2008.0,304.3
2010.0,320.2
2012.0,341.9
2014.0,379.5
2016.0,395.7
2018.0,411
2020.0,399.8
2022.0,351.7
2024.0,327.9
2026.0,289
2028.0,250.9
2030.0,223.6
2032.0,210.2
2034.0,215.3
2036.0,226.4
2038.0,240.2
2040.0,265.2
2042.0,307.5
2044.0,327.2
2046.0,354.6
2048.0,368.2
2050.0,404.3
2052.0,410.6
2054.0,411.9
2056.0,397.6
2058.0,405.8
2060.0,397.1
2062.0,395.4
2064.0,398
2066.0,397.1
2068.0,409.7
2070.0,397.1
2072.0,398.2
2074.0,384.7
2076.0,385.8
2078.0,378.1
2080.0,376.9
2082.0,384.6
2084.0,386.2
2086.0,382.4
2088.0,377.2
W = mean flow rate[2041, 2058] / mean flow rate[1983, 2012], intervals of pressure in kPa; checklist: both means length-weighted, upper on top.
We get 1.08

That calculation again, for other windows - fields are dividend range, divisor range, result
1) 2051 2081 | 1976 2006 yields 1.10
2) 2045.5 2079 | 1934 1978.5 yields 1.12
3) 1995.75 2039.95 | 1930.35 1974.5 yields 0.90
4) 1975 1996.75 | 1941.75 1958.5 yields 1.09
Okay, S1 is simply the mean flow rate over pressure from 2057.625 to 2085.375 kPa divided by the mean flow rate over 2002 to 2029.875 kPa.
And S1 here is 1.17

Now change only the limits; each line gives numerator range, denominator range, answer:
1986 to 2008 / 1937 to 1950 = 1.06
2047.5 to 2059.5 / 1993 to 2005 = 1.17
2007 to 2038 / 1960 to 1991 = 0.82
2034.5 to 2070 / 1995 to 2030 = 1.07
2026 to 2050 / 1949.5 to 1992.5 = 0.75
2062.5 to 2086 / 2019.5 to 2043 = 1.43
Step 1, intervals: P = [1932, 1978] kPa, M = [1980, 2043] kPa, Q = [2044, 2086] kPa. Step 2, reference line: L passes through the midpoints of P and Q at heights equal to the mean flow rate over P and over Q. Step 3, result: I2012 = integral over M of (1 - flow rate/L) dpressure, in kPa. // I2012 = 7.6 kPa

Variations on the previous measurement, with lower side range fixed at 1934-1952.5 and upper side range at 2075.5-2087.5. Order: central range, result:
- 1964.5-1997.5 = -3.4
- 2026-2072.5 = 4.0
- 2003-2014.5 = 0.8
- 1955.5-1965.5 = -1.0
